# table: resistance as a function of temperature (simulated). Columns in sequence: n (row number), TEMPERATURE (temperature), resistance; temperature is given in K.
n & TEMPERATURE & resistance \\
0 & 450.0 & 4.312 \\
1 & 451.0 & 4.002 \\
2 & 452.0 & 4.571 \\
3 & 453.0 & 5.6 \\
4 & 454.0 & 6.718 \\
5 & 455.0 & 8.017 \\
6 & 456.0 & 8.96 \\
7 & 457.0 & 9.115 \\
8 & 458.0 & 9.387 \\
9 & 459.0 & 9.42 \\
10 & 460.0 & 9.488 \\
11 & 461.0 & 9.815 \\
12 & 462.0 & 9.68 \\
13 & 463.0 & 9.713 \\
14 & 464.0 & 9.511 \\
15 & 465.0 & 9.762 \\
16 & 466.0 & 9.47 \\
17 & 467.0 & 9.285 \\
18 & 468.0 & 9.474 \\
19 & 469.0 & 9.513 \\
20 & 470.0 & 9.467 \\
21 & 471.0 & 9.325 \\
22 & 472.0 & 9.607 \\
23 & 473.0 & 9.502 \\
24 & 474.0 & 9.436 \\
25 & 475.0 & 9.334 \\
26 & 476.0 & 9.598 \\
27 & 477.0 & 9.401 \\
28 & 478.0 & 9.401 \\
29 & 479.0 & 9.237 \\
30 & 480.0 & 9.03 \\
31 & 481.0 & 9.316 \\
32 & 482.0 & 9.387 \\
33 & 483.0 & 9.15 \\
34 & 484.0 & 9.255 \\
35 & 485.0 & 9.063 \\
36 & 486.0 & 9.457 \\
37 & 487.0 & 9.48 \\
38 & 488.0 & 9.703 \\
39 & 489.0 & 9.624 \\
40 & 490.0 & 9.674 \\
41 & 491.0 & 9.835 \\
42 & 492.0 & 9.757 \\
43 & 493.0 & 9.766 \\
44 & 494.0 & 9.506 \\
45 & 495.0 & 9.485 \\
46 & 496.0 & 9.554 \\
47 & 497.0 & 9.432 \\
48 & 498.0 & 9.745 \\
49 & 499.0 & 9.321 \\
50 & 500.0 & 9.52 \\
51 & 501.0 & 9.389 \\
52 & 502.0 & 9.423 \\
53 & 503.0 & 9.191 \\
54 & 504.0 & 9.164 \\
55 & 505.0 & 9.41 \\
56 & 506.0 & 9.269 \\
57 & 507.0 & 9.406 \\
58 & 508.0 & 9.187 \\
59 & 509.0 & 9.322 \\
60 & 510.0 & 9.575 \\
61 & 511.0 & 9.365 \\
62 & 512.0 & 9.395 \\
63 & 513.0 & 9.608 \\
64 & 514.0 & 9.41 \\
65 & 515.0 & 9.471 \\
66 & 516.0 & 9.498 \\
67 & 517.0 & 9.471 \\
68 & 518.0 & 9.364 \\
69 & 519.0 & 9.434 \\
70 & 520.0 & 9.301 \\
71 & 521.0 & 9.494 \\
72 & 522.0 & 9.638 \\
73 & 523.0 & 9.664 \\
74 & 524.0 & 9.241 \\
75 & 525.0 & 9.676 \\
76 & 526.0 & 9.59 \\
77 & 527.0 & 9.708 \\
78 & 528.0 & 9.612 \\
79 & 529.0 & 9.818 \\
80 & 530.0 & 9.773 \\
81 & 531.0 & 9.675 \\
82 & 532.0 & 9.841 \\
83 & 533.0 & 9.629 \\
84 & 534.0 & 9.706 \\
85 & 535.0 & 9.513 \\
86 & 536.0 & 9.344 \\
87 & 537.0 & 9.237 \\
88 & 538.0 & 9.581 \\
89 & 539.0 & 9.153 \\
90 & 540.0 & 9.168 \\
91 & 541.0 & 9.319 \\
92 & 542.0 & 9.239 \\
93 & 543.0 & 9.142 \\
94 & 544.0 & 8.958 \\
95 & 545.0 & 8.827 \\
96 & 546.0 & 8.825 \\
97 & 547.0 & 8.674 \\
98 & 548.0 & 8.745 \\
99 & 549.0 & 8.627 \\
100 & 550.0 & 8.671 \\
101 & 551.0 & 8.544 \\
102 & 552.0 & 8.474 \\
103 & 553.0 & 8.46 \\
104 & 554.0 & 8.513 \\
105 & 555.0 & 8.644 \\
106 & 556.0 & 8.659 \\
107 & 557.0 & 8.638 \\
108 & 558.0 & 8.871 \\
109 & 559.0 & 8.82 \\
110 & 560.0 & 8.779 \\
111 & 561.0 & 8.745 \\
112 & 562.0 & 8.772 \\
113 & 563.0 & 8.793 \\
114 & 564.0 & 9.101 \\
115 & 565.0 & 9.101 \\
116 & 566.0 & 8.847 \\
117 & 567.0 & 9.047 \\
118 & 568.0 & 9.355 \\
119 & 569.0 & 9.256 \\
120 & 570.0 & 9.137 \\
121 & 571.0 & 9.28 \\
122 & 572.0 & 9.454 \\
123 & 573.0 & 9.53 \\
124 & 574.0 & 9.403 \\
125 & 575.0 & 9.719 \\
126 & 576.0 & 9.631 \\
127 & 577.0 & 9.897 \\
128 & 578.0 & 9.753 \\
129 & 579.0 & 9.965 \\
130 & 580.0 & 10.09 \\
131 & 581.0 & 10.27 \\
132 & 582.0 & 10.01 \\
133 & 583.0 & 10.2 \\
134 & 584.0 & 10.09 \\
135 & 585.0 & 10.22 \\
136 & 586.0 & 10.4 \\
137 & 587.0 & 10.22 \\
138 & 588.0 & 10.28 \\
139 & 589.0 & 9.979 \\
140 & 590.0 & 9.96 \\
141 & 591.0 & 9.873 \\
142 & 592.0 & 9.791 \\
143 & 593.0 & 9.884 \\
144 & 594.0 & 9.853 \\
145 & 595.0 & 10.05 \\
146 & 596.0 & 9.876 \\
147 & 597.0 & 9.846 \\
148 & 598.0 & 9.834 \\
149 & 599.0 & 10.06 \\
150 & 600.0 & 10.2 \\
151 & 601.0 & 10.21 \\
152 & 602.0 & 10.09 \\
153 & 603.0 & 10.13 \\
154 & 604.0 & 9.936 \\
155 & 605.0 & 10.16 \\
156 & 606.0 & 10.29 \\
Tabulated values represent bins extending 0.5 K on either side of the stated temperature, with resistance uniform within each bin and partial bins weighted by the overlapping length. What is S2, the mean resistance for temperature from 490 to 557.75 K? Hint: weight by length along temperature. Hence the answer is 9.31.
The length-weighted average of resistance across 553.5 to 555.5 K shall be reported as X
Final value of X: 8.58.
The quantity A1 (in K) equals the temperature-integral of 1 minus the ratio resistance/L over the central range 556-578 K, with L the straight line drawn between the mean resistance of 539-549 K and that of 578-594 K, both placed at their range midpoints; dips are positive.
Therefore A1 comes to 1.0 K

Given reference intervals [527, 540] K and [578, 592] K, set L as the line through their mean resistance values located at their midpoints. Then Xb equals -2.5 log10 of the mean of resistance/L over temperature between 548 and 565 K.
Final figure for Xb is 0.13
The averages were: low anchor 9.56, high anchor 10.1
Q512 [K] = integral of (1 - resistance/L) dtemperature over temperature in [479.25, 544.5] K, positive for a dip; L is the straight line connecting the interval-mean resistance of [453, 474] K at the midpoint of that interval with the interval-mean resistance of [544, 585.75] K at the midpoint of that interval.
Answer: -1.92 K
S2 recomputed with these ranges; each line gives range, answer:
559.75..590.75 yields 9.6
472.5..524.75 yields 9.44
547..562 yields 8.66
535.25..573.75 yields 8.96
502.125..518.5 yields 9.38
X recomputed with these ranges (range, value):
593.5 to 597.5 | 9.91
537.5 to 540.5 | 9.3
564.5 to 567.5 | 9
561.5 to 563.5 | 8.78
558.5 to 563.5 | 8.78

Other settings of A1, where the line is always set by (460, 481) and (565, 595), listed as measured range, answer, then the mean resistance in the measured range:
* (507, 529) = 0.27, 9.48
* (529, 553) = 1.25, 9.16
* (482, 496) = 0.01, 9.52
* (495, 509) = 0.25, 9.39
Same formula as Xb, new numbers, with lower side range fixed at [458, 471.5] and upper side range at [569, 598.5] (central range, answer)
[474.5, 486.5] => 0.03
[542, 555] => 0.12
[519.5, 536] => 0.01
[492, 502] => 0.01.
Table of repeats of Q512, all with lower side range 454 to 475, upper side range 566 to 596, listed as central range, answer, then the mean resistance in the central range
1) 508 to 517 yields 0.1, 9.44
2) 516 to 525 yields 0.1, 9.47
